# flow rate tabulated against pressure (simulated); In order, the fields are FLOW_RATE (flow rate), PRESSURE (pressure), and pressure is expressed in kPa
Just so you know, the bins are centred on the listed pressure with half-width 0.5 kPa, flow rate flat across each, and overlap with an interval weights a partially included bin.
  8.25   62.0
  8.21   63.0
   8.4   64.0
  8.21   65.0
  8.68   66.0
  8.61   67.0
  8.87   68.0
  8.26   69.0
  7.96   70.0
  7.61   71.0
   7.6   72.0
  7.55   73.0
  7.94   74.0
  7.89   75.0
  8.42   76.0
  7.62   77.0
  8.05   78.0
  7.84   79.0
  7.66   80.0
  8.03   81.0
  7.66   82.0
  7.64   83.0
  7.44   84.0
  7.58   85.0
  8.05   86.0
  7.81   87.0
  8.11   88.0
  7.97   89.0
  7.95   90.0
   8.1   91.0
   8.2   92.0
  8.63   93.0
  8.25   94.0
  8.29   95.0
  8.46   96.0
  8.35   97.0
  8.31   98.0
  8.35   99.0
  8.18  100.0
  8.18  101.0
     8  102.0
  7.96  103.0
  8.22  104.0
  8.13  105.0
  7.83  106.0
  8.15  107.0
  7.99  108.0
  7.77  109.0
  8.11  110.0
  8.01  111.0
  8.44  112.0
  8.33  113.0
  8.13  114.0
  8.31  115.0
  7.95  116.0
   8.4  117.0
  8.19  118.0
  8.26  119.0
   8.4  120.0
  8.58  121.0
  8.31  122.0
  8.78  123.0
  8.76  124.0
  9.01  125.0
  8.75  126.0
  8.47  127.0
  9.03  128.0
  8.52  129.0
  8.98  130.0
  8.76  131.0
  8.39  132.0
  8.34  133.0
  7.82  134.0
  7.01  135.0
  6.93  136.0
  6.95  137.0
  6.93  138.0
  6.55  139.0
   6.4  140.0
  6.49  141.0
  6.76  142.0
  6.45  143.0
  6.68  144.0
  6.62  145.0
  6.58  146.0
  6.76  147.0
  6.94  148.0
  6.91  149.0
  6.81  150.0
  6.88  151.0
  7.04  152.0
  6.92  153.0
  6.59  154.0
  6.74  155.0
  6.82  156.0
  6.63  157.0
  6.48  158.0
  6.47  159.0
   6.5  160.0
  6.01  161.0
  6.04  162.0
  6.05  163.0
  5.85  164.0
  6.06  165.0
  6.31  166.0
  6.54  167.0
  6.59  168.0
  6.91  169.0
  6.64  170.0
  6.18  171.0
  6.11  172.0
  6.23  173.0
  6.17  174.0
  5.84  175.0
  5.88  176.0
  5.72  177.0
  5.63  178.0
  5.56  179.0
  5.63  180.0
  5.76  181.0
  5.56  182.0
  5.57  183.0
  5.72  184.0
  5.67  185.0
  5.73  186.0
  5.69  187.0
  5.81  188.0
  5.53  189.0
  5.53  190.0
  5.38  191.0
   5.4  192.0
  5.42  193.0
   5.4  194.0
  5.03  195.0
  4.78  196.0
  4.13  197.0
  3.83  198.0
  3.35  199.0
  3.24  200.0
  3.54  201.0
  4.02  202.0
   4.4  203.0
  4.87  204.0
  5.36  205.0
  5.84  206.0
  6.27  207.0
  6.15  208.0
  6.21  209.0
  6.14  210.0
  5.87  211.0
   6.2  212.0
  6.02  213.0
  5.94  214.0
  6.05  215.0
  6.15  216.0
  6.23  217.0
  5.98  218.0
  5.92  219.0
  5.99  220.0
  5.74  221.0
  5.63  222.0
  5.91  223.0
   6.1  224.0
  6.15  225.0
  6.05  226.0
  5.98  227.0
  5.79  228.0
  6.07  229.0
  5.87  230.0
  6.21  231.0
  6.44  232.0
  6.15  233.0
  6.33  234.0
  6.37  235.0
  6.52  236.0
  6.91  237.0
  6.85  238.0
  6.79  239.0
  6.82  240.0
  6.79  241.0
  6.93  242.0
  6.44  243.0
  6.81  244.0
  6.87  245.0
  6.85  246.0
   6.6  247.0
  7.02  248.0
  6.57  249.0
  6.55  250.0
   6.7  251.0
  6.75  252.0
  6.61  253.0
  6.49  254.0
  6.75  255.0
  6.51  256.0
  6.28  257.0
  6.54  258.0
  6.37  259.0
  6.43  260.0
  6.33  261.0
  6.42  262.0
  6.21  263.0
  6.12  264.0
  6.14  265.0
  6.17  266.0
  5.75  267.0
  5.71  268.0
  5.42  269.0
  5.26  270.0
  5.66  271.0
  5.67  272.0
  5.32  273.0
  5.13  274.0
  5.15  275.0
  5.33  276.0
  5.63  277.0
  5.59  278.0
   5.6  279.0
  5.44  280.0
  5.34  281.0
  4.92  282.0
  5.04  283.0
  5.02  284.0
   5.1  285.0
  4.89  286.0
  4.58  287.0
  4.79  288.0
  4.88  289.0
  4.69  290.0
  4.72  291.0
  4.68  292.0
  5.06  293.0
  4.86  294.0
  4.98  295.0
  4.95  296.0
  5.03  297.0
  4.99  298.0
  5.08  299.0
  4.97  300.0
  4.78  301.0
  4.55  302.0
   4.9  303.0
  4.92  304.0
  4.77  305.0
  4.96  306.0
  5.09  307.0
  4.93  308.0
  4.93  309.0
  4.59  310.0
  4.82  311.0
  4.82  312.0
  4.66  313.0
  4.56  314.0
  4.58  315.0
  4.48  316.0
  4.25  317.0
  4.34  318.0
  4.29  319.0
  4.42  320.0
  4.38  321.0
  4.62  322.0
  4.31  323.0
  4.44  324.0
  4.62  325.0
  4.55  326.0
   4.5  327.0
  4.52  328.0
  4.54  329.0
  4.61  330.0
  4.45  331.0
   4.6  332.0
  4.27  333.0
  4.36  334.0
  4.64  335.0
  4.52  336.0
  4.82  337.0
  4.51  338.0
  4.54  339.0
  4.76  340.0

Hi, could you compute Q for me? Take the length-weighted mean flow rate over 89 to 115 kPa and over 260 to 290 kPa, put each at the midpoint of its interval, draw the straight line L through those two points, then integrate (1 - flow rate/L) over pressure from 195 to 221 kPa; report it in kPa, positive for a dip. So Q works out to 4.8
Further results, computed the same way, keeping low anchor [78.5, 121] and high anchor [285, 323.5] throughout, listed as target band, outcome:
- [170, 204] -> 7.2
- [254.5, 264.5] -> -1.7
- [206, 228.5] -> 0.5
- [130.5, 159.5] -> 1.6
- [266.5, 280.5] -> -0.6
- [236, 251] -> -2.7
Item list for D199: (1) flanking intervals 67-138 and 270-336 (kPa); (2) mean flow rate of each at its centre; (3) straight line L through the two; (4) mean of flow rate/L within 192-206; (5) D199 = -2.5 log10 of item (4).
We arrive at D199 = 0.41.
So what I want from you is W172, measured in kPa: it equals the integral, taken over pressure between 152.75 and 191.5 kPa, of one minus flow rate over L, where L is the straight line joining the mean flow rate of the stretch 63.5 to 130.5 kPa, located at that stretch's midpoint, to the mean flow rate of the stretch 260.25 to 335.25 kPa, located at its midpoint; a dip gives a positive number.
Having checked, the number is 5.1 kPa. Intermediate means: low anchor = 8.19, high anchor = 4.99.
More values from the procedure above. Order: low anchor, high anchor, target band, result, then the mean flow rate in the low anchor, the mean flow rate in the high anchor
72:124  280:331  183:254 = 2.7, 8.1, 4.75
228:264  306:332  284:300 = 1.2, 6.53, 4.58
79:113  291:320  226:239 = -0.9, 8.06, 4.77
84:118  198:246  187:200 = 3.1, 8.13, 5.91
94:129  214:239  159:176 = 2.4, 8.31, 6.15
